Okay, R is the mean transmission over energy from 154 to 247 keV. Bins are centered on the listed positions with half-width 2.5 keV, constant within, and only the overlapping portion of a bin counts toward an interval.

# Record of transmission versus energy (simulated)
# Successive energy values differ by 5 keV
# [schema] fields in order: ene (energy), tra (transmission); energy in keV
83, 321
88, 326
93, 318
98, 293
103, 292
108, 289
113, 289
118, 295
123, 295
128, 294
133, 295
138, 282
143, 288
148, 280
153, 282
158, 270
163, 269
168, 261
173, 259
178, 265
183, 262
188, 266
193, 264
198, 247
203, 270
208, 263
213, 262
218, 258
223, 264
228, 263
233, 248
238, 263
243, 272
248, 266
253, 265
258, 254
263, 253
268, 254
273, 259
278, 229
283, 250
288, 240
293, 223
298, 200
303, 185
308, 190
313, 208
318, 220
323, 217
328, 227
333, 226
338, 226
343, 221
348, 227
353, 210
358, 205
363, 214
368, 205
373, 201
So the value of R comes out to 263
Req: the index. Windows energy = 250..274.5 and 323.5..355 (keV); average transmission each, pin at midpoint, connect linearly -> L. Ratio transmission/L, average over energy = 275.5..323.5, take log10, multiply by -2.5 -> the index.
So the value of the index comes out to 0.12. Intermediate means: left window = 257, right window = 223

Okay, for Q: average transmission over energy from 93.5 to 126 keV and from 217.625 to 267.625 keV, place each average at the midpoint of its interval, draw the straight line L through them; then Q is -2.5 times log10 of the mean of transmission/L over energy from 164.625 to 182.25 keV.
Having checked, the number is 0.063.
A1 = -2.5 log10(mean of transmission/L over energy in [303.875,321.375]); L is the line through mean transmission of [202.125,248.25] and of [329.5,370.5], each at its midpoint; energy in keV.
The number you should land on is 0.13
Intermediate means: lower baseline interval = 262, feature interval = 205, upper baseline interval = 217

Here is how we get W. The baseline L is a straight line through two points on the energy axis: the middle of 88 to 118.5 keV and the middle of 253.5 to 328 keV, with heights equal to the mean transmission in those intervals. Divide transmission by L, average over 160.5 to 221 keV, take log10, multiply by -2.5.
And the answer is 0.014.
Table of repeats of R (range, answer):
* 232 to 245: 262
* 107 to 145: 291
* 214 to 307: 246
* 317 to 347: 223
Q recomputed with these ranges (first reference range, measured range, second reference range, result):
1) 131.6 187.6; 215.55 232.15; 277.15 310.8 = -0.062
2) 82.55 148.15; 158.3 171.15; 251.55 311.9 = 0.049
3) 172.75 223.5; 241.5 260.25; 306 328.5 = -0.105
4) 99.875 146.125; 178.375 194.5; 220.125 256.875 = 0.045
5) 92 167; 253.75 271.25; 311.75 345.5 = -0.051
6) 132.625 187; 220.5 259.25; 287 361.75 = -0.076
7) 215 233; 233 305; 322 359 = 0.003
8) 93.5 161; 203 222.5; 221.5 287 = 0.019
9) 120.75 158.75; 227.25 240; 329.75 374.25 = -0.008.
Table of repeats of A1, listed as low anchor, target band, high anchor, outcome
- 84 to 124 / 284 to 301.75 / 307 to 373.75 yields 0.05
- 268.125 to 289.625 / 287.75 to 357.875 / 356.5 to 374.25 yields 0.05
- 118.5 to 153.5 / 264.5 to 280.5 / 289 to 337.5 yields -0.08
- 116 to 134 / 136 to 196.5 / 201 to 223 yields 0.04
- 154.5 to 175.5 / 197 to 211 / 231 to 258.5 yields 0.01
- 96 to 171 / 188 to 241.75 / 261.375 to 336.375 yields -0.02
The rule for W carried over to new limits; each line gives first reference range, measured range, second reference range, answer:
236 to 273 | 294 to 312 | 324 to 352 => 0.220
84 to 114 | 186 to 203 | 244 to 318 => 0.026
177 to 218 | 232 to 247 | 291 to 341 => -0.079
